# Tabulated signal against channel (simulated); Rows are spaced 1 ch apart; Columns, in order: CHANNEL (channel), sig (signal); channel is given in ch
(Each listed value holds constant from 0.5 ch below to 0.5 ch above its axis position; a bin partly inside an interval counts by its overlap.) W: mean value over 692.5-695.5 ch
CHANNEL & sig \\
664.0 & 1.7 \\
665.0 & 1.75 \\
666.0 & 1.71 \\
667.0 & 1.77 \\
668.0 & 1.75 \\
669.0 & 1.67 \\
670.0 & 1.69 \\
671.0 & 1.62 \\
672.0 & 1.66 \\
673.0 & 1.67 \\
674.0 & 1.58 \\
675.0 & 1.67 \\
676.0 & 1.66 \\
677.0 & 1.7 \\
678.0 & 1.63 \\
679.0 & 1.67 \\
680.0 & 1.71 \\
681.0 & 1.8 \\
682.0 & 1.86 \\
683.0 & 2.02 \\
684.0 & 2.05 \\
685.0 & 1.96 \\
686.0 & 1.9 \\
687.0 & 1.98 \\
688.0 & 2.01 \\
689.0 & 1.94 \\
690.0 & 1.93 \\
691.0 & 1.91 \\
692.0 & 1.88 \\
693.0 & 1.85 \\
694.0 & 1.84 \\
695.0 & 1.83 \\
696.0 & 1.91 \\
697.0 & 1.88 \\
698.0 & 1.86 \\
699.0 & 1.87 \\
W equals 1.84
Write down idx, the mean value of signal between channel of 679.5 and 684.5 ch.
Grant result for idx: 1.89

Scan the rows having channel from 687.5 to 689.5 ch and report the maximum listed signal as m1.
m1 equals 2.01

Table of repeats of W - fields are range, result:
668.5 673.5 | 1.66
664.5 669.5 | 1.73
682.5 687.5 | 1.98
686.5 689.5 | 1.98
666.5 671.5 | 1.7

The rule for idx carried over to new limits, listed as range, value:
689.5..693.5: 1.89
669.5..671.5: 1.66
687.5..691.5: 1.95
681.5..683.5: 1.94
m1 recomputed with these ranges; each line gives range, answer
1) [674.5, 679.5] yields 1.7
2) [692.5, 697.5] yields 1.91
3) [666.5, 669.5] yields 1.77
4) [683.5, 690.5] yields 2.05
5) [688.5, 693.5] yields 1.94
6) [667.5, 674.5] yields 1.75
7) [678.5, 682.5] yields 1.86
